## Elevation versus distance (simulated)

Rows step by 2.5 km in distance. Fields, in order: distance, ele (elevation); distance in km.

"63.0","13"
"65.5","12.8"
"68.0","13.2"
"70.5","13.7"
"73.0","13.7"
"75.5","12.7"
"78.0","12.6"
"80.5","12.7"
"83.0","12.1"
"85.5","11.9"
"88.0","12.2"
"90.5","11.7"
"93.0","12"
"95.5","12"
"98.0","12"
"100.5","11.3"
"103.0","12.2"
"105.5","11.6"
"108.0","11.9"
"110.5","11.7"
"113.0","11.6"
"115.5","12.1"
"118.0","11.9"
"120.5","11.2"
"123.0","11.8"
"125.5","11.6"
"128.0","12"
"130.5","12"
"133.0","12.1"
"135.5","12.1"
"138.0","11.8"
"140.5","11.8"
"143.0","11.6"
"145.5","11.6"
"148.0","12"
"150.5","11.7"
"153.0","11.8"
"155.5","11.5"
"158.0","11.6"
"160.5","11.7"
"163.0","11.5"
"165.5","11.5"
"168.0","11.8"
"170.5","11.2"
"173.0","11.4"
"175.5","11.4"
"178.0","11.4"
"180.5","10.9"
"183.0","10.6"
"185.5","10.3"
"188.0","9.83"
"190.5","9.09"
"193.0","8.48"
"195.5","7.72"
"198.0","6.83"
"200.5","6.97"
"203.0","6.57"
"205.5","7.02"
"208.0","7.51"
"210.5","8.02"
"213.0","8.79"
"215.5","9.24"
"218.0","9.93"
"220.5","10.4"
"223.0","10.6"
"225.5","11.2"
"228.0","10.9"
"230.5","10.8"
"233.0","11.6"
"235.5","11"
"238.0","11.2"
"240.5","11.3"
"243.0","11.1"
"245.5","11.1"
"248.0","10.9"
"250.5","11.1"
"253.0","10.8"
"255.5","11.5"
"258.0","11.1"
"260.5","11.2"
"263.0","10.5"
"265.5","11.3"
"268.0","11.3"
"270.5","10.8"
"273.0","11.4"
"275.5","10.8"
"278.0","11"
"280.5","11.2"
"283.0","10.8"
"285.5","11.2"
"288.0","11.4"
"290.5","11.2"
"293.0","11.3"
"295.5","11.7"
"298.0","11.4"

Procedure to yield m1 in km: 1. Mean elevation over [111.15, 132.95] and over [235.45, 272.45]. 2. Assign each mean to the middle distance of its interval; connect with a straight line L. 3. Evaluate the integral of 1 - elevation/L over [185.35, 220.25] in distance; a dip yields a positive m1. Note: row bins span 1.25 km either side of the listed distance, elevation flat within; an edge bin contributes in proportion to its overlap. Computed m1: 9.4 km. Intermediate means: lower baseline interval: 11.8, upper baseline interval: 11.1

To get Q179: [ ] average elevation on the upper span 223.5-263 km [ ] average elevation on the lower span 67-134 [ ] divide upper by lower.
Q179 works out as 0.91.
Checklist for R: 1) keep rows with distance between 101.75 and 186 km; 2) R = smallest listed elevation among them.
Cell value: 10.3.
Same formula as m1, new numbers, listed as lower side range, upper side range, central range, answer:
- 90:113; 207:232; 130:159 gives -1.9 km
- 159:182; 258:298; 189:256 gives 9.5 km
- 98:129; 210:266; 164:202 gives 4.2 km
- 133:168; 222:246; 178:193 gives 1.8 km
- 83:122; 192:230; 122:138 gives -1.3 km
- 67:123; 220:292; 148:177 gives 0.3 km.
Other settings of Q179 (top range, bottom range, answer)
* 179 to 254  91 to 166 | 0.83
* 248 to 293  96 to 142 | 0.94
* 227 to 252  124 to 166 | 0.94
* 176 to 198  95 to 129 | 0.82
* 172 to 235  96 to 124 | 0.81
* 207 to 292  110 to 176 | 0.92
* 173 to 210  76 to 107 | 0.74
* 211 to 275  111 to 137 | 0.91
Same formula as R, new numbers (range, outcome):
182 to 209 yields 6.57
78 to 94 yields 11.7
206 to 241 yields 7.51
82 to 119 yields 11.3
